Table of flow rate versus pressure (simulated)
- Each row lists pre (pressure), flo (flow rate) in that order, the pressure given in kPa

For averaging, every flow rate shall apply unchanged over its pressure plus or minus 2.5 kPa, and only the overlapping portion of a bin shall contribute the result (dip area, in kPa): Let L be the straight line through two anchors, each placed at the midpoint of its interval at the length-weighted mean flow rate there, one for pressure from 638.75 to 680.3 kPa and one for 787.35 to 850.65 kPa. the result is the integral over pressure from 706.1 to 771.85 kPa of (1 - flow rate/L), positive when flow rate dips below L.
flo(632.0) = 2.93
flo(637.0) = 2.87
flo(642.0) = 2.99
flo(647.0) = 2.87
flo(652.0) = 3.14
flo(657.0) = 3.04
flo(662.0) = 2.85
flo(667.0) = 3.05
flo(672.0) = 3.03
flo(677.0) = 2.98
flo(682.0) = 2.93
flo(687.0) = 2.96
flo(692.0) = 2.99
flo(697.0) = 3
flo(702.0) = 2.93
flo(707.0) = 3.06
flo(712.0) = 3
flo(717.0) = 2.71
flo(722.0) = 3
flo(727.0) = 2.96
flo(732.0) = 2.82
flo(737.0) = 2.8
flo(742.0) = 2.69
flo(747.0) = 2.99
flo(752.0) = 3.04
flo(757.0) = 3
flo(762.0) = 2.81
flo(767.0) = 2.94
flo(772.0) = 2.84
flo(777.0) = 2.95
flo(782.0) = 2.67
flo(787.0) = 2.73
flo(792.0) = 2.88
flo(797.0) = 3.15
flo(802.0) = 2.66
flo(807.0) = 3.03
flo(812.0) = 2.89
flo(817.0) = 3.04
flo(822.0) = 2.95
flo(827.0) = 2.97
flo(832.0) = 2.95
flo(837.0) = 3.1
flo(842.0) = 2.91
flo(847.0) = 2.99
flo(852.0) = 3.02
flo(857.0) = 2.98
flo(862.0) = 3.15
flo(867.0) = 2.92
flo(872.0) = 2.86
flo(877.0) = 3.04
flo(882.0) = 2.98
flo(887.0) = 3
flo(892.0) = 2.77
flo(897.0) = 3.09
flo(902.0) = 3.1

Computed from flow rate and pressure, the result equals 1.5 kPa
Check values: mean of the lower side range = 2.99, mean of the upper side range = 2.95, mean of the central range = 2.9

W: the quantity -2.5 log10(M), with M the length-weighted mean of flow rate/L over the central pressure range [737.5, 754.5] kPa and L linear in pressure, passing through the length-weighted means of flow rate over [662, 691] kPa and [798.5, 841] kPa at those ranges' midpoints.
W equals 0.03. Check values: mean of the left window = 2.98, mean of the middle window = 2.89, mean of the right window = 2.95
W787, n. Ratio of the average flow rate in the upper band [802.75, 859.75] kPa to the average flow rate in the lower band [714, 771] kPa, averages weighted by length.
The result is 1.0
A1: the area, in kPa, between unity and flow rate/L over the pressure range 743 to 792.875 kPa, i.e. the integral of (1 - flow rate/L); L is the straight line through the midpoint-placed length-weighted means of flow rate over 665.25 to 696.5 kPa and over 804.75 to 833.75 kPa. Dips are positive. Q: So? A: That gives 1.7 kPa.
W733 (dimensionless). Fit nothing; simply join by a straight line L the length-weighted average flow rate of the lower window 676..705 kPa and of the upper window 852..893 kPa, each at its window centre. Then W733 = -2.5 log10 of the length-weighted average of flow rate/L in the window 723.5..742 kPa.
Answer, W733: 0.046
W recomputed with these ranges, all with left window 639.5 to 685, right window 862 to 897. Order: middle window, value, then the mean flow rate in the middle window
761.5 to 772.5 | 0.04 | 2.88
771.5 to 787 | 0.06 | 2.8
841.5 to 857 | -0.01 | 2.98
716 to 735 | 0.03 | 2.88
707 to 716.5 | 0.01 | 2.95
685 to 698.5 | 0.00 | 2.98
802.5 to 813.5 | 0.02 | 2.91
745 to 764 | 0.00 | 2.96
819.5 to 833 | 0.00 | 2.96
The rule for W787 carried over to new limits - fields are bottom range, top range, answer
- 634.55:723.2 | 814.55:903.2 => 1.01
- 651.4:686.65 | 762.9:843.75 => 0.97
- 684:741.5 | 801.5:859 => 1.02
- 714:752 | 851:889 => 1.04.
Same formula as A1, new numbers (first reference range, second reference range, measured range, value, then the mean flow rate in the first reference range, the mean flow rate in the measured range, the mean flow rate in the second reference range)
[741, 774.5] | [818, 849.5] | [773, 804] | 1.02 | 2.91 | 2.84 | 2.98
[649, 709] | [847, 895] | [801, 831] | 0.41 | 3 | 2.94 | 2.97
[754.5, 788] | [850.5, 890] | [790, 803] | -0.16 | 2.85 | 2.92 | 2.99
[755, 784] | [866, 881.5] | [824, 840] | -0.47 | 2.87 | 3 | 2.95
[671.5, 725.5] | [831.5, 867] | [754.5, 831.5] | 2.32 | 2.96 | 2.9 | 3.01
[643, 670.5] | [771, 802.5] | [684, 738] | -0.01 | 2.99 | 2.93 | 2.85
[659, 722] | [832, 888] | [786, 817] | 0.75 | 2.96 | 2.91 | 2.99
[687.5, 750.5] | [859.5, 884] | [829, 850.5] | -0.10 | 2.92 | 2.99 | 2.99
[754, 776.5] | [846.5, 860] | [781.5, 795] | 0.66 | 2.91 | 2.79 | 3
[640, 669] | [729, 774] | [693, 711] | -0.37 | 2.99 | 3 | 2.88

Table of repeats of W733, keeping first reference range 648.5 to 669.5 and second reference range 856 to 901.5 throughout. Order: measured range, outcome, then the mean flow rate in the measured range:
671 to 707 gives 0.01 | 2.98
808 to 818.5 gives 0.01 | 2.97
